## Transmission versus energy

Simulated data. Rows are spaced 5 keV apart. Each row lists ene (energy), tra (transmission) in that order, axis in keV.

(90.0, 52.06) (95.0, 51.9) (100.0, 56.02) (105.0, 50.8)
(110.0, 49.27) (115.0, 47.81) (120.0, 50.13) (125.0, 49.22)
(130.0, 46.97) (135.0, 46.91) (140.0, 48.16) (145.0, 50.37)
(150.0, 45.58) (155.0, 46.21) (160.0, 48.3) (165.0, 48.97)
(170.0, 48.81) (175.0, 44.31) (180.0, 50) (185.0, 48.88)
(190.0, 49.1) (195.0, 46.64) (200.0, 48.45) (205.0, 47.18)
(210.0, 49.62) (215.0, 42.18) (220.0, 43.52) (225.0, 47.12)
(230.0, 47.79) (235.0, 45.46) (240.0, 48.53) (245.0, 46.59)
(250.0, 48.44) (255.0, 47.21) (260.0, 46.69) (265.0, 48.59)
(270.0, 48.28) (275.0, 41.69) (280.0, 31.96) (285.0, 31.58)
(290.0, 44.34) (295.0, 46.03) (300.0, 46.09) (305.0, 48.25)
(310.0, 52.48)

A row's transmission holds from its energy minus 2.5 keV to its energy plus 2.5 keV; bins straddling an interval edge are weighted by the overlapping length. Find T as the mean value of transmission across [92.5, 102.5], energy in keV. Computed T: 54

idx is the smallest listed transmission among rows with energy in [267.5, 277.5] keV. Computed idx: 41.69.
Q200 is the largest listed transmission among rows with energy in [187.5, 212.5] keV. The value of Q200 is 49.62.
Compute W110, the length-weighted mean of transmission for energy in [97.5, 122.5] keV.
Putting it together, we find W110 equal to 50.8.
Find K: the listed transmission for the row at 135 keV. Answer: 46.91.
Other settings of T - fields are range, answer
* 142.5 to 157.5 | 47.4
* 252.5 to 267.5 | 47.5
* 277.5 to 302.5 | 40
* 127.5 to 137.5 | 46.9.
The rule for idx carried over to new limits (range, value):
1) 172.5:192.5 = 44.31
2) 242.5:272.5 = 46.59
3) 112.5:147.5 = 46.91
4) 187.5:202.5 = 46.64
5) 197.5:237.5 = 42.18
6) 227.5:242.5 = 45.46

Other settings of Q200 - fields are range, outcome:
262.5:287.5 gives 48.59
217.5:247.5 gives 48.53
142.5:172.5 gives 50.37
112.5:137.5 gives 50.13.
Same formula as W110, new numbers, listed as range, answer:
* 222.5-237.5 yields 46.8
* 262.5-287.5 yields 40.4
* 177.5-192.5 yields 49.3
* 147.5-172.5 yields 47.6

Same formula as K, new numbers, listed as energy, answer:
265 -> 48.59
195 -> 46.64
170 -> 48.81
